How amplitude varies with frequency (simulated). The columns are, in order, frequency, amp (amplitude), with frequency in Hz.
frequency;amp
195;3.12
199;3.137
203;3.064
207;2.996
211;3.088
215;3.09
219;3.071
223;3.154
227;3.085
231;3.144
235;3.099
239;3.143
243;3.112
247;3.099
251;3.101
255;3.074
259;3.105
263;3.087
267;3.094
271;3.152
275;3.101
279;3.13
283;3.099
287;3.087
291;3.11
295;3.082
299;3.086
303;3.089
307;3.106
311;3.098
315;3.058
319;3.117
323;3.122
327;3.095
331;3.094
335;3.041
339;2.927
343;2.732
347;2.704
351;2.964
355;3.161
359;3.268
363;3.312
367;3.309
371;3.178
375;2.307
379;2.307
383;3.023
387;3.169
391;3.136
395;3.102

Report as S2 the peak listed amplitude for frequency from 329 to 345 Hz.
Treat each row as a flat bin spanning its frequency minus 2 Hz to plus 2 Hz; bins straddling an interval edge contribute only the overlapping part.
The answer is 3.094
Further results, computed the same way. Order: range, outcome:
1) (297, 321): 3.117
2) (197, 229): 3.154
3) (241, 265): 3.112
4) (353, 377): 3.312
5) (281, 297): 3.11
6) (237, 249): 3.143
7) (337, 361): 3.268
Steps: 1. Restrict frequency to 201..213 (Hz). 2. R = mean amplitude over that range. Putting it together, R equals 3.05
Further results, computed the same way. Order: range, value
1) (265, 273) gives 3.12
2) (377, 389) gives 2.83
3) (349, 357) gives 3.06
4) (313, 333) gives 3.1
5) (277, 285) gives 3.11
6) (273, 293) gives 3.11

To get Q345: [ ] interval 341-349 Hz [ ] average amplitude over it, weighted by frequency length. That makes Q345 2.72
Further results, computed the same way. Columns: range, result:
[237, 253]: 3.11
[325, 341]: 3.04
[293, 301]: 3.08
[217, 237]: 3.11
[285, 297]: 3.09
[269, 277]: 3.13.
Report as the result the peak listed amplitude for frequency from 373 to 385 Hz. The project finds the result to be 3.023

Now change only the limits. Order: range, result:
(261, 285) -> 3.152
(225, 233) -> 3.144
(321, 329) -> 3.122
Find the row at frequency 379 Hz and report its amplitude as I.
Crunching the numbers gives 2.307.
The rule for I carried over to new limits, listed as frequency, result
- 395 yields 3.102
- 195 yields 3.12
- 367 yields 3.309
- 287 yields 3.087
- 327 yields 3.095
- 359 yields 3.268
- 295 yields 3.082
